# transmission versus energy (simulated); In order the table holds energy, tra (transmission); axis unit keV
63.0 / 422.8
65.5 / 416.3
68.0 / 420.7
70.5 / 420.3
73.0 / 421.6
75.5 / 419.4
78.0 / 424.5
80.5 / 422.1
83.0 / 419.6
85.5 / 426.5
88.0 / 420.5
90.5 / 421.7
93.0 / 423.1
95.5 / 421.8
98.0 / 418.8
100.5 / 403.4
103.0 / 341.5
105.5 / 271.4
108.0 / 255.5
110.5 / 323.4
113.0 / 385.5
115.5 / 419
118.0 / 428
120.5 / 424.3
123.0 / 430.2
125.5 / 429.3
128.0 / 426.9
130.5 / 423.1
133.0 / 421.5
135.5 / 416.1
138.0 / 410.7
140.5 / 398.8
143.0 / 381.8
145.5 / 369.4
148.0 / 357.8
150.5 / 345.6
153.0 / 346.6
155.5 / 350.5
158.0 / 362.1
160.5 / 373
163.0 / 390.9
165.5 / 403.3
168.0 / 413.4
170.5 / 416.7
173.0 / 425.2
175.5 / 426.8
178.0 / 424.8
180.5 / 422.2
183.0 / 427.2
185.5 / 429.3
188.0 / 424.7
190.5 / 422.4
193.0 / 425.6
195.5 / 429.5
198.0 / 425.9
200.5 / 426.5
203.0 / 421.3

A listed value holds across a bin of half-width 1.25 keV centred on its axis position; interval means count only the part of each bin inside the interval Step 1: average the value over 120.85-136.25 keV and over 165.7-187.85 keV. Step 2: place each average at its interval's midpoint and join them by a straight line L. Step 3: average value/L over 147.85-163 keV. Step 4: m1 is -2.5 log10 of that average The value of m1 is 0.18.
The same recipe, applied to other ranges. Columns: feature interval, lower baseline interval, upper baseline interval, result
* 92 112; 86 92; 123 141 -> 0.18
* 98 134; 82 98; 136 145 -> 0.06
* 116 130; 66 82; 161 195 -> -0.02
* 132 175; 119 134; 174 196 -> 0.10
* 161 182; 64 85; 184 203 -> 0.03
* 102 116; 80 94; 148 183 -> 0.25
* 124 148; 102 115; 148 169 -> -0.17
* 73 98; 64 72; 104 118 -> -0.10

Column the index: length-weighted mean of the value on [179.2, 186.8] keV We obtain 426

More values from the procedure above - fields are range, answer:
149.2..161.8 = 356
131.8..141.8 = 412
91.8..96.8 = 422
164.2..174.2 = 414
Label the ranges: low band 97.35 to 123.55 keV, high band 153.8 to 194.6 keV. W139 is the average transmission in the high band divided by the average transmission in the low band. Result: 1.10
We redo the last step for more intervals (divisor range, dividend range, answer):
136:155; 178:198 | 1.14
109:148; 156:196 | 1.02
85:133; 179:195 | 1.08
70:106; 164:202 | 1.04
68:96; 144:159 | 0.84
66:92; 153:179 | 0.94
